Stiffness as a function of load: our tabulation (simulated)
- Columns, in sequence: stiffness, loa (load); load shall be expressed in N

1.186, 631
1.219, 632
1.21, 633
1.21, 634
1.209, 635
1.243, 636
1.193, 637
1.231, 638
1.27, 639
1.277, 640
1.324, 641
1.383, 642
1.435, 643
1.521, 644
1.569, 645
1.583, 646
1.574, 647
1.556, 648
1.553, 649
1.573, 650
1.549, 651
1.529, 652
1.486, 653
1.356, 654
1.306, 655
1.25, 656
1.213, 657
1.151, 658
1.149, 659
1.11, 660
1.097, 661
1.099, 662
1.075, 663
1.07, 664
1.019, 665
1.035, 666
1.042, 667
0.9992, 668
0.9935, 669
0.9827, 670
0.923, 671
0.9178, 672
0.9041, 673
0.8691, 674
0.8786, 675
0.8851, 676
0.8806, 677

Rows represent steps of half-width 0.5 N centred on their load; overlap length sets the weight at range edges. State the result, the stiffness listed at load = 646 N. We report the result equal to 1.583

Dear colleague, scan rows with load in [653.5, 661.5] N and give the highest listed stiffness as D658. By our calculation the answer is 1.356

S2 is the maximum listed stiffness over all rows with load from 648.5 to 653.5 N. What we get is 1.573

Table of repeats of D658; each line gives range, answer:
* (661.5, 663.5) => 1.099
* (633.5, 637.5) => 1.243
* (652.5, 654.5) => 1.486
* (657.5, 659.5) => 1.151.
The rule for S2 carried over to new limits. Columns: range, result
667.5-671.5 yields 0.9992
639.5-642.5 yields 1.383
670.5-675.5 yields 0.923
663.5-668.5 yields 1.07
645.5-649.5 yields 1.583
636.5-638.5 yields 1.231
